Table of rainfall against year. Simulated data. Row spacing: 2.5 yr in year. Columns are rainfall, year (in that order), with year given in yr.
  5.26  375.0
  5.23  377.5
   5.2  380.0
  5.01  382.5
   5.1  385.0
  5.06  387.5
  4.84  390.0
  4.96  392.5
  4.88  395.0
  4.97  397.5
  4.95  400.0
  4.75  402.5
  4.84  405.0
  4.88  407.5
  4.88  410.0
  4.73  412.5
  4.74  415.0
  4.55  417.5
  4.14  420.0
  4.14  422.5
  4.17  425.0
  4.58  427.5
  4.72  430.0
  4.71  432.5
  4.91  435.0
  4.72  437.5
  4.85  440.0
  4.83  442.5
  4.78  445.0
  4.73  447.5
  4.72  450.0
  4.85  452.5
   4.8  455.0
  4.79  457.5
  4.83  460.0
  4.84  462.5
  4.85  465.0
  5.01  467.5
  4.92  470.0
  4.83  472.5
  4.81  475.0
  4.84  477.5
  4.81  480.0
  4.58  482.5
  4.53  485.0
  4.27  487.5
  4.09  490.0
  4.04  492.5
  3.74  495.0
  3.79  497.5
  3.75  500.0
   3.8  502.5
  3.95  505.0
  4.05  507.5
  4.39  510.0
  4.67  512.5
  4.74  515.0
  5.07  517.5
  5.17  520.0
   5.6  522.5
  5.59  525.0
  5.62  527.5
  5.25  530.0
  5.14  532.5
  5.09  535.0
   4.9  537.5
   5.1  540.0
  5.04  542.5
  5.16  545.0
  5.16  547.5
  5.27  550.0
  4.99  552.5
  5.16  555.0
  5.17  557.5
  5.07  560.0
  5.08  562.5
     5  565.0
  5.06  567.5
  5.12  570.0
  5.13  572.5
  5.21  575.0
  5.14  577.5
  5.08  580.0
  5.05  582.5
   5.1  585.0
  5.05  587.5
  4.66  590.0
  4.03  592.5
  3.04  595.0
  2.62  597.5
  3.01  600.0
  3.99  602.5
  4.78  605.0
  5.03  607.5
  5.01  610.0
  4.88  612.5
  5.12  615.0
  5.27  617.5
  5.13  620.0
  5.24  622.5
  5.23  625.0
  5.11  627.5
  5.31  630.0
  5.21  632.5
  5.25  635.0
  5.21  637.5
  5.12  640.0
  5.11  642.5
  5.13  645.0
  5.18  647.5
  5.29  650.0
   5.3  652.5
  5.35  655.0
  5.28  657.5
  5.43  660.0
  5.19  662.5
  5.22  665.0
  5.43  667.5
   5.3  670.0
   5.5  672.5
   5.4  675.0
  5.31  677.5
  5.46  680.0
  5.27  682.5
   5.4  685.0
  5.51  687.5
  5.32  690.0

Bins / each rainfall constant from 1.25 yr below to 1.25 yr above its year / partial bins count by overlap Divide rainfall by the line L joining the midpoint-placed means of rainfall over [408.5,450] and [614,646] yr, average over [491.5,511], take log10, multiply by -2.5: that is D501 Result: 0.23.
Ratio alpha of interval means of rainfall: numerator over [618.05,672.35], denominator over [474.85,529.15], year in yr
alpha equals 1.16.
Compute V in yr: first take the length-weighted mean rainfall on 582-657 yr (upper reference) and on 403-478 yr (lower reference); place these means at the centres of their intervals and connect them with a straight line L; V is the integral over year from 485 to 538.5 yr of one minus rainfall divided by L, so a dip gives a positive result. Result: 1.9 yr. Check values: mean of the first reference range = 4.73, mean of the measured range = 4.6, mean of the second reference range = 4.83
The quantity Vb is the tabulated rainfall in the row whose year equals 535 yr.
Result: 5.09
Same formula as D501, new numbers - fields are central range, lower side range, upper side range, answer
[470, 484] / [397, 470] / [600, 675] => 0.01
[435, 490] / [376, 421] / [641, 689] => 0.05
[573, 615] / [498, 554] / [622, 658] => 0.13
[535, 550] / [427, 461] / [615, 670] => -0.02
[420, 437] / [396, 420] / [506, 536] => 0.07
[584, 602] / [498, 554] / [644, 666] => 0.28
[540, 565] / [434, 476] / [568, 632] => -0.08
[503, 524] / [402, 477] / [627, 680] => 0.05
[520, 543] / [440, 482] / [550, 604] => -0.12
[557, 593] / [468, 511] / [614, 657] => -0.04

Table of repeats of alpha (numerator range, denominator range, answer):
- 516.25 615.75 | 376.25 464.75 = 1.02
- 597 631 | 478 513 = 1.13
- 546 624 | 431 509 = 1.05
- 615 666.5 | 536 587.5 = 1.03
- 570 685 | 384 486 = 1.05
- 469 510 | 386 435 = 0.91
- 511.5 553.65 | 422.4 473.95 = 1.08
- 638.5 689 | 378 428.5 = 1.11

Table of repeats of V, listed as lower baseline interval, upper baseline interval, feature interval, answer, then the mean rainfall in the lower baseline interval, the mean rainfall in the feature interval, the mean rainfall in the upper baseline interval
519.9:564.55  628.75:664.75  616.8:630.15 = 0.1 yr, 5.19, 5.2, 5.24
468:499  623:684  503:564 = -4.0 yr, 4.45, 5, 5.27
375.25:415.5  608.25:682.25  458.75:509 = 6.3 yr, 4.95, 4.42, 5.24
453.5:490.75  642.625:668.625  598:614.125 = 2.3 yr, 4.73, 4.38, 5.27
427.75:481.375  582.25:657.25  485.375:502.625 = 3.0 yr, 4.81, 3.96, 4.83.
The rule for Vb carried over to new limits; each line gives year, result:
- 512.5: 4.67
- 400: 4.95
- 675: 5.4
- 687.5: 5.51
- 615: 5.12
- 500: 3.75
